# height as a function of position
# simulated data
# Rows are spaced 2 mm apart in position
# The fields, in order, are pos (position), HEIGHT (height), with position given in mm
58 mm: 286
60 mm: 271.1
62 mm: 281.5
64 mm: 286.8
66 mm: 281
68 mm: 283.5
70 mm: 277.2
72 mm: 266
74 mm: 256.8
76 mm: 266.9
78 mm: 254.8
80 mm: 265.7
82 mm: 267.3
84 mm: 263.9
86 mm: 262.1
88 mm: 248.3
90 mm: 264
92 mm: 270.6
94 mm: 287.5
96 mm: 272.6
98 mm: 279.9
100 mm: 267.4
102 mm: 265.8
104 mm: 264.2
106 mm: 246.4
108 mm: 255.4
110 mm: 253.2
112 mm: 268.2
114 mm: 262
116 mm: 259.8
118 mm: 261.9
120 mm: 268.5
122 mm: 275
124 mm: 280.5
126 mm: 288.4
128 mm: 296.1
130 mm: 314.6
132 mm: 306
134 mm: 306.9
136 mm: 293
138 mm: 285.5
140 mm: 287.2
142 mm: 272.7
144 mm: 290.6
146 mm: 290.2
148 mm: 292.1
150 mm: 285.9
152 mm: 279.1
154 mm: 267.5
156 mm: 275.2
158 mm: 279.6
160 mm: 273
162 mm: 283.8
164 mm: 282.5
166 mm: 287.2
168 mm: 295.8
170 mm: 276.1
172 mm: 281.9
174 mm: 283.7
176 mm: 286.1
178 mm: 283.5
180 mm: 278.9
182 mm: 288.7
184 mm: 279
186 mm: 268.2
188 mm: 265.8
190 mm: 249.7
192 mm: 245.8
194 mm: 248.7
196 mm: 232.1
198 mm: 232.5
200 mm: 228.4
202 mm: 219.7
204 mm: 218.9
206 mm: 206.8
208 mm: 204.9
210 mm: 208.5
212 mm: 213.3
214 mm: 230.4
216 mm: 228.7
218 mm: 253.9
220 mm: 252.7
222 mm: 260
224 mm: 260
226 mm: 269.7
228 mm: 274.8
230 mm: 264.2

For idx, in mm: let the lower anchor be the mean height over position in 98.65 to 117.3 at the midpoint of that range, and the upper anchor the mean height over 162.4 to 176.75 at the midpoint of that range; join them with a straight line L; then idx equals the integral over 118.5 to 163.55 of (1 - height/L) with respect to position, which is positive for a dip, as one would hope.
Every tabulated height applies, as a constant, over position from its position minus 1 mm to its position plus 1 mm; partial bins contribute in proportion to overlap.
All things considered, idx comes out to -2.0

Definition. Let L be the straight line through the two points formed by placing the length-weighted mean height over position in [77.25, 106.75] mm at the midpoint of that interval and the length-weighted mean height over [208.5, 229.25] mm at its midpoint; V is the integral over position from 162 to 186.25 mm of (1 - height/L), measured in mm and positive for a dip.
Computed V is -3.0 mm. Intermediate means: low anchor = 266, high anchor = 244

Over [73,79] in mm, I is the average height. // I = 260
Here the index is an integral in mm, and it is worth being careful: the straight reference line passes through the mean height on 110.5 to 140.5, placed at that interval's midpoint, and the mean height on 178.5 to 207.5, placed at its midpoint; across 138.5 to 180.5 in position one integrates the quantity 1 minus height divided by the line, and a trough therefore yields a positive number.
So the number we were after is -2.8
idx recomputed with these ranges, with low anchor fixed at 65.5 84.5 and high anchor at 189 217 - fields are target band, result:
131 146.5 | -2.8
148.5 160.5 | -1.8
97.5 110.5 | -0.1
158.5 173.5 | -2.8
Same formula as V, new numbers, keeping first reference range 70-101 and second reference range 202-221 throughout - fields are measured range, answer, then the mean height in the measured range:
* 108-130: -1.5 mm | 273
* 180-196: -2.1 mm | 263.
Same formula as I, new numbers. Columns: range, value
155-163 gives 278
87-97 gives 269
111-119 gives 263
